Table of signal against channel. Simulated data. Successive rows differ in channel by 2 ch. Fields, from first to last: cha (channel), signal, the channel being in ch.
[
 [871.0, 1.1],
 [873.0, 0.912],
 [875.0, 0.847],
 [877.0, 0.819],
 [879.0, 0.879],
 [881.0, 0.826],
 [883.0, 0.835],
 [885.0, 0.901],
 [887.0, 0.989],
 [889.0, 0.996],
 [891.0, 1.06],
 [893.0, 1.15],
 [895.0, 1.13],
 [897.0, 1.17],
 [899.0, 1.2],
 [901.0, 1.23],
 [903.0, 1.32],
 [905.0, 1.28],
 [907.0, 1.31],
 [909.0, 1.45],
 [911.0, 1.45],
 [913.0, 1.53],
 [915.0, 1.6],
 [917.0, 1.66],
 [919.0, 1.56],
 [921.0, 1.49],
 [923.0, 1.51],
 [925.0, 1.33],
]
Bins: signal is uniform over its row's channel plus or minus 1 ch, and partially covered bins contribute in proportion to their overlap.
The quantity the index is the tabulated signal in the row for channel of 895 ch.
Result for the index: 1.13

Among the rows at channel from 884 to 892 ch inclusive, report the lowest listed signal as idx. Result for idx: 0.901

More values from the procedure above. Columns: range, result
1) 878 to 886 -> 0.826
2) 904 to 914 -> 1.28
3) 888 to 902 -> 0.996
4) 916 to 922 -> 1.49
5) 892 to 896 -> 1.13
